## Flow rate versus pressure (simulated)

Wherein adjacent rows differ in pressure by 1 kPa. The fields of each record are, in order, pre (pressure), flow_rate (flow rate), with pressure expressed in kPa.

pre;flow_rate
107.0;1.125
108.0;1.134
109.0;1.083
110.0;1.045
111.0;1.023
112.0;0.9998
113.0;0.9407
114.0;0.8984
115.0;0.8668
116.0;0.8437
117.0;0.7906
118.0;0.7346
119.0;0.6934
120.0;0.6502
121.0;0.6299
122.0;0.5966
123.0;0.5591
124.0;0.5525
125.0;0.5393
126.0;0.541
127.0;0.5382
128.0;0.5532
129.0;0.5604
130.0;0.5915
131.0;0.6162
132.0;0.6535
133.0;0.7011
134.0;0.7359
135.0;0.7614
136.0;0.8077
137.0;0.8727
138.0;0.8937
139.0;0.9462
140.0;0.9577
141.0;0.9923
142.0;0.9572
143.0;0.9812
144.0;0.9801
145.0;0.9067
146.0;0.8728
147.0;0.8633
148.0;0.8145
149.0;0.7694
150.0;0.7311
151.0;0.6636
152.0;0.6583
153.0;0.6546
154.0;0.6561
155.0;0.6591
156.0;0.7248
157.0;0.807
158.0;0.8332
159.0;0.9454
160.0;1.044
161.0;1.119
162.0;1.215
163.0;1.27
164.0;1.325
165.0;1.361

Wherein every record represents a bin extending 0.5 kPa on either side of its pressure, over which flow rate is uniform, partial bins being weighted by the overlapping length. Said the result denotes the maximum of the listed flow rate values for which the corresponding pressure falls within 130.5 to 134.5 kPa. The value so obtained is 0.7359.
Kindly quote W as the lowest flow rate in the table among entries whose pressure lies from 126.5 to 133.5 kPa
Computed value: 0.5382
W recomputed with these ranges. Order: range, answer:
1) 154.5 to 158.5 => 0.6591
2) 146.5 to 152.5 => 0.6583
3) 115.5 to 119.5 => 0.6934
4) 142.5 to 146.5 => 0.8728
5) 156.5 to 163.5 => 0.807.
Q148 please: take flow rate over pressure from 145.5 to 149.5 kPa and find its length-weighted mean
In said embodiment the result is 0.83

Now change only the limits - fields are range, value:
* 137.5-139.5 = 0.92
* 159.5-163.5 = 1.16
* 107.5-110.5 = 1.09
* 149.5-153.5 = 0.677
